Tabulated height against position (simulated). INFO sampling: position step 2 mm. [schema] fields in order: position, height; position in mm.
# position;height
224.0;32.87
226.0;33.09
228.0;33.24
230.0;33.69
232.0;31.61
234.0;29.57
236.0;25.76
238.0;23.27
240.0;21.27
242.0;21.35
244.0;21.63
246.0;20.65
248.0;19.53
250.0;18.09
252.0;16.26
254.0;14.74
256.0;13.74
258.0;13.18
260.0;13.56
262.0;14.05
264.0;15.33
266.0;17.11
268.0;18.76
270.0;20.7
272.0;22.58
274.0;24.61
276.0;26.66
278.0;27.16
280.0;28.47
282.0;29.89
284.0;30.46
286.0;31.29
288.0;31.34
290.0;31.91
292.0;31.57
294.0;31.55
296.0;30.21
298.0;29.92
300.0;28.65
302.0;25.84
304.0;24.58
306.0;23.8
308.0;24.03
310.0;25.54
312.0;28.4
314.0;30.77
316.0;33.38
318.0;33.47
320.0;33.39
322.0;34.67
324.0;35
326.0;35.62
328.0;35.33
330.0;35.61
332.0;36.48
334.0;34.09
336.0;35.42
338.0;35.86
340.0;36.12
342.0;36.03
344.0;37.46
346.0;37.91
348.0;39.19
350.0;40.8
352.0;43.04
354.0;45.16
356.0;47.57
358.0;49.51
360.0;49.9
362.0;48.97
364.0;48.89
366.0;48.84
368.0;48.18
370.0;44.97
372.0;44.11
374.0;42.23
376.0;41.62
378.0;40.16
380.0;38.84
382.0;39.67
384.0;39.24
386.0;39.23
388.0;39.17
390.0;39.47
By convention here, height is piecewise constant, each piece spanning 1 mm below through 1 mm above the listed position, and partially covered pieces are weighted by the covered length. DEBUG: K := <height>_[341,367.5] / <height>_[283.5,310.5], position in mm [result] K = 1.54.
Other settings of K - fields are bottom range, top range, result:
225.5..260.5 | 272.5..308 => 1.27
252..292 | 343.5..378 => 1.98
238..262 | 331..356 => 2.17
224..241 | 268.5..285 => 0.89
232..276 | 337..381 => 2.17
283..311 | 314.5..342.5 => 1.22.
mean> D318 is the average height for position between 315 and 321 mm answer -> 33.4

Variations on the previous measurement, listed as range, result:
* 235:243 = 22.9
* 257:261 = 13.4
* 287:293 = 31.6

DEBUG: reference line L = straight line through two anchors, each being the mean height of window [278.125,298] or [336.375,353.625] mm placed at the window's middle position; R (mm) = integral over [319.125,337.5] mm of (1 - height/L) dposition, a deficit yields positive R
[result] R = 0.5 mm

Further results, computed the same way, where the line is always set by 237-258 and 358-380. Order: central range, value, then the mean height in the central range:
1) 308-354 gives 2.69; 35.1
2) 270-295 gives -1.92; 28.6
